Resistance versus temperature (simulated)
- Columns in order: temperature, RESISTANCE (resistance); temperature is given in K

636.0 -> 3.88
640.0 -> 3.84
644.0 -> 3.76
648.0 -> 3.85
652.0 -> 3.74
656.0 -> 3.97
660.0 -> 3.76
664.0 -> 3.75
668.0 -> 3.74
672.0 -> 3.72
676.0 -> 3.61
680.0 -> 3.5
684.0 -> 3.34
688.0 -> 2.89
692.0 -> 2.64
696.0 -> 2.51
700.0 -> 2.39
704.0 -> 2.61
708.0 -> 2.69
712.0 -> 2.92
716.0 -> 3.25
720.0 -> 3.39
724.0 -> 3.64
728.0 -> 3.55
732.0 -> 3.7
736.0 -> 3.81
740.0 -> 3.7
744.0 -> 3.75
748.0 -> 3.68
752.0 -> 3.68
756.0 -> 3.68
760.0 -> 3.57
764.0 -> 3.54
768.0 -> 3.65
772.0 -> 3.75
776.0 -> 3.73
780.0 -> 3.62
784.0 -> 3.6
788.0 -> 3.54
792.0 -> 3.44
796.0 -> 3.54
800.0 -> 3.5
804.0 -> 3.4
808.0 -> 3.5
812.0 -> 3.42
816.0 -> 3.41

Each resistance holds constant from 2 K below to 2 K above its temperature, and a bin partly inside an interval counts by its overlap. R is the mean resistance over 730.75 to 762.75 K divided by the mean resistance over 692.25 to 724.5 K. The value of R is 1.28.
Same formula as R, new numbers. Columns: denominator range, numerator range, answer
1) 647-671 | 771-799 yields 0.95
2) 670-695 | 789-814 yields 1.07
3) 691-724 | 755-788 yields 1.27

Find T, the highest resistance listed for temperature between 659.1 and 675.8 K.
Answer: 3.76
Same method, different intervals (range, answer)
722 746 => 3.81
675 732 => 3.7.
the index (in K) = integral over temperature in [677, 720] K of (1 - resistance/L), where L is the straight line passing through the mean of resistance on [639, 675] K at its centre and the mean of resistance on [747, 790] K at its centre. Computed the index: 9.41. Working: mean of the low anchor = 3.79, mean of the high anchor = 3.64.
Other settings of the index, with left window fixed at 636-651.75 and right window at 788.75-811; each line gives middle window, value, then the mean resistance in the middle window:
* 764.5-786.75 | -0.8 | 3.66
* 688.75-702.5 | 4.3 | 2.55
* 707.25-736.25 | 2.2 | 3.37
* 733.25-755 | -0.7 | 3.72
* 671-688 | 1.3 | 3.46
